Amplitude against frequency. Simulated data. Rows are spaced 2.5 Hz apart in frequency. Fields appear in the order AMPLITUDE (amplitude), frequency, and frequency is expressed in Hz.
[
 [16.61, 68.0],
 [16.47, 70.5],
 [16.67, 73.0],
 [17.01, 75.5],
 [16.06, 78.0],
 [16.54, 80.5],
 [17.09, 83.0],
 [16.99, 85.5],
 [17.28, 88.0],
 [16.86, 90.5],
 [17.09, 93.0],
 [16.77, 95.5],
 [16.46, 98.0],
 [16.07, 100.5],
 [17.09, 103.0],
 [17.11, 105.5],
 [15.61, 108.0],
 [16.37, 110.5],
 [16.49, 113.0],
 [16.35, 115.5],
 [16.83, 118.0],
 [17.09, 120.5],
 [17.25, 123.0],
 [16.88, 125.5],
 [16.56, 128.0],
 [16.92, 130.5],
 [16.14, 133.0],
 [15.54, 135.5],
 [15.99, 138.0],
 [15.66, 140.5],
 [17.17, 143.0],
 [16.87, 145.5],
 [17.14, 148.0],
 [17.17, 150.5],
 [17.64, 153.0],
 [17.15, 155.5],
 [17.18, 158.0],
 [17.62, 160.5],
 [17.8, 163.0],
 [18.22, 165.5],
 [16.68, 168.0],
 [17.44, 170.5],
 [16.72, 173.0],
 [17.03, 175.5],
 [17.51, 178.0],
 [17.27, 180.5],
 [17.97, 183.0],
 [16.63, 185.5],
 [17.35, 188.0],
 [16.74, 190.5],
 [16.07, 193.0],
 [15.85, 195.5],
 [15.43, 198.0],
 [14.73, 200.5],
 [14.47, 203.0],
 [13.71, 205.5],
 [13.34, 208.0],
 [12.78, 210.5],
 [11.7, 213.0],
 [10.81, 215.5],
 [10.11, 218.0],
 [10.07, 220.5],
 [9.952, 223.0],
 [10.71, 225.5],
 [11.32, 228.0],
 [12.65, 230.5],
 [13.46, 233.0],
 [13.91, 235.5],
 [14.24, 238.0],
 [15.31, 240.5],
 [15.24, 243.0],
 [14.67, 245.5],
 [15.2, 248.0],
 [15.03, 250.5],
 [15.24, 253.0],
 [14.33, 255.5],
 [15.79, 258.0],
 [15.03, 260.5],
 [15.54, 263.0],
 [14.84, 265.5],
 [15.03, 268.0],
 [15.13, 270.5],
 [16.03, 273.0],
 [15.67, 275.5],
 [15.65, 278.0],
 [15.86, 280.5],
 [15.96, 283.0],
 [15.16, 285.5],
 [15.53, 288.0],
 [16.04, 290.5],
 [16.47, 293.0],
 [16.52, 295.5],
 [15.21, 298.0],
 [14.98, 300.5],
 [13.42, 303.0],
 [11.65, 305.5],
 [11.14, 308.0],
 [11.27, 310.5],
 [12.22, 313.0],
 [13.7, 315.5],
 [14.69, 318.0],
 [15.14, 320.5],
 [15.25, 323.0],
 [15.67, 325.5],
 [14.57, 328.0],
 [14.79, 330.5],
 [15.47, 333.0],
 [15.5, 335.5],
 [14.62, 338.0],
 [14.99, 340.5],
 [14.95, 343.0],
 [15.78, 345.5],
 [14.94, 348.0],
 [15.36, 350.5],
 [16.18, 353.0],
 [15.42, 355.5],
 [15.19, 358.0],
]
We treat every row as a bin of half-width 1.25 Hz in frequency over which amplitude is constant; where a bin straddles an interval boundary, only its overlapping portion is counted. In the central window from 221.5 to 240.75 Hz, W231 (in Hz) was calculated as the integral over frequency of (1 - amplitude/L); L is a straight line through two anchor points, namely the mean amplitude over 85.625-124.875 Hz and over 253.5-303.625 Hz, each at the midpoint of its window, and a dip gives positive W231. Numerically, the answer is 4.0 Hz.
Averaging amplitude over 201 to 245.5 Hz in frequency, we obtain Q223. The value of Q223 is 12.7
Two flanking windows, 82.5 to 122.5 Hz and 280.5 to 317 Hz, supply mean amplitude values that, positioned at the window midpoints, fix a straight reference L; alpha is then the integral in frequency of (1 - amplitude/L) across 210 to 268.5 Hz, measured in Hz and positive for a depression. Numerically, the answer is 6.1 Hz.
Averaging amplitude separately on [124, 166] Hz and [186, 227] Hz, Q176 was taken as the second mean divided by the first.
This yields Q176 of 0.8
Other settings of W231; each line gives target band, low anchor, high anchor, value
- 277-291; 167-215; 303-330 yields -1.6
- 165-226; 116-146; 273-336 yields 4.3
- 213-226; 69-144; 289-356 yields 4.3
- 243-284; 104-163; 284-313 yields -1.5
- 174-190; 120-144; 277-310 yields -1.3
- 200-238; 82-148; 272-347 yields 8.2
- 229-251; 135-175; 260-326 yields 1.8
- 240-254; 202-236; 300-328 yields -3.0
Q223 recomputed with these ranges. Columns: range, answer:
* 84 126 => 16.7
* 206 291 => 14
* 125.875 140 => 16.2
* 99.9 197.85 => 16.8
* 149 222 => 15.6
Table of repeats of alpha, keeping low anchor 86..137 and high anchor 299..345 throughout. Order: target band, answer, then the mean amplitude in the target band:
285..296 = -1.09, 16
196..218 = 3.19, 13.3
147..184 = -3.16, 17.4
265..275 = -0.38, 15.3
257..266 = -0.28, 15.3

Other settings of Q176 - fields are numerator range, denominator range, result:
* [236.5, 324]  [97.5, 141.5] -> 0.90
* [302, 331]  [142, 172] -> 0.78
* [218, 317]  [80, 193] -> 0.84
